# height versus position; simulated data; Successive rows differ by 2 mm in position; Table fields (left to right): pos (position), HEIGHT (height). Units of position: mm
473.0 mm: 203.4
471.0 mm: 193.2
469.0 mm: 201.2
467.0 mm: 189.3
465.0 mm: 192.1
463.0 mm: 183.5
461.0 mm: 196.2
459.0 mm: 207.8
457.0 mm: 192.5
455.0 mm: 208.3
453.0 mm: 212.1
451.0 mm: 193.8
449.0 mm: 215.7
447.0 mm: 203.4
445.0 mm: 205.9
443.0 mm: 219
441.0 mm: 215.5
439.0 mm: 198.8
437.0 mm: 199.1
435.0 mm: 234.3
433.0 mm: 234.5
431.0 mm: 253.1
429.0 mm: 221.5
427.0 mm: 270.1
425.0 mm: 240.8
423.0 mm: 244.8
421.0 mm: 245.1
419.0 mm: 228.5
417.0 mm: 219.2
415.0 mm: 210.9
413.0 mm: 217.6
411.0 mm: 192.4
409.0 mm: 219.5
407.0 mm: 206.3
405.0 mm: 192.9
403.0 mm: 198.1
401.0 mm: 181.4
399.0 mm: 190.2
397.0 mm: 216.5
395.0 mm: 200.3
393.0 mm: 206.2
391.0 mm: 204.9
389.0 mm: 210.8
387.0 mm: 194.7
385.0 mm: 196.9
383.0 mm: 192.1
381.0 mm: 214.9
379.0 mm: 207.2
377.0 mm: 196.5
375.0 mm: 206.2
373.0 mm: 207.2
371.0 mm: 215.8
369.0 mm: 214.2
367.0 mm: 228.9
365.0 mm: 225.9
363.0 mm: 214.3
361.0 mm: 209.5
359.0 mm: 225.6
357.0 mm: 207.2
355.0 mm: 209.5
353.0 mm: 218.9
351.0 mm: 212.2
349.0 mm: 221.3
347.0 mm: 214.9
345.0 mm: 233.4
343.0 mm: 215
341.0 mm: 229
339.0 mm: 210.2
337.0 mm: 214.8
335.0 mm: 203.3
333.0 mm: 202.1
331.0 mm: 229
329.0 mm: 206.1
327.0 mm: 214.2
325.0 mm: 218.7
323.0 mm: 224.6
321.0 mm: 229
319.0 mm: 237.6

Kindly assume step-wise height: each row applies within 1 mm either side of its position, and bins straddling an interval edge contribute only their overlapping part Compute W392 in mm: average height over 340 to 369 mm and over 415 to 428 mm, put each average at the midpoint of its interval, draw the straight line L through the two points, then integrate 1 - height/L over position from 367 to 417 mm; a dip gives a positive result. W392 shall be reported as 5.5 mm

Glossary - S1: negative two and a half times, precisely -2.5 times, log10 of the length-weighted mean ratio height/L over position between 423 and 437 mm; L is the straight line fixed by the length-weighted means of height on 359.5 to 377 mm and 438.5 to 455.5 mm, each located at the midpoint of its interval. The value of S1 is -0.144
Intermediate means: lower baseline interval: 214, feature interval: 239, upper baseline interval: 208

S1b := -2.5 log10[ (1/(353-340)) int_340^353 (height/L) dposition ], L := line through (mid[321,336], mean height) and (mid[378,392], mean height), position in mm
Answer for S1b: -0.05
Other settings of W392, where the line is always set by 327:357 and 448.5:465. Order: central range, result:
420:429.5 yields -1.91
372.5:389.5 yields 0.62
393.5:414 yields 0.55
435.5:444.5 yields -0.31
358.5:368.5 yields -0.36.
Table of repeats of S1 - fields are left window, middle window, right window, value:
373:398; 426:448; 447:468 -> -0.12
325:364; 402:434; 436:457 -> -0.08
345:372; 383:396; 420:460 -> 0.09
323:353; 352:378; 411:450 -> 0.02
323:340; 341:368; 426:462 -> -0.03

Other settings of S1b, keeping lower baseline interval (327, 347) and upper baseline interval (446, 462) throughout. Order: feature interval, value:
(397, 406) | 0.084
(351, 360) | -0.006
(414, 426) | -0.121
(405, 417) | -0.003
